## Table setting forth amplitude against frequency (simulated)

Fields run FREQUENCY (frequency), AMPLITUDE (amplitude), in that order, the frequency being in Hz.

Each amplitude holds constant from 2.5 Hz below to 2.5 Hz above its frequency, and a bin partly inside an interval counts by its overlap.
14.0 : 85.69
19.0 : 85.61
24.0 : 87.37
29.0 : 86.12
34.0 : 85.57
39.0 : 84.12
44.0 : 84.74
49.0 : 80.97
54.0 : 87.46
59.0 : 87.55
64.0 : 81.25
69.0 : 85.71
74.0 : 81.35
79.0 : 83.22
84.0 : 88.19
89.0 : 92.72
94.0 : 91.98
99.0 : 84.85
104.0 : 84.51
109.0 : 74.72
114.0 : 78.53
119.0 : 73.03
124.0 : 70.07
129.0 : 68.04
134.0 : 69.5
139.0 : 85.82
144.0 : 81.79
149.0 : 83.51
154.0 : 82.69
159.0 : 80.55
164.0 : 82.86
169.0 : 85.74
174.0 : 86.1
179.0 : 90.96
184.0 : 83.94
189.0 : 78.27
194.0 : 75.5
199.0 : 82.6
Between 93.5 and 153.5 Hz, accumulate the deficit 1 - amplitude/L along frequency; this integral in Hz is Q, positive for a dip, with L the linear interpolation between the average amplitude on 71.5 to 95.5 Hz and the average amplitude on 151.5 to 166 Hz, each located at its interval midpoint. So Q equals 4.2 Hz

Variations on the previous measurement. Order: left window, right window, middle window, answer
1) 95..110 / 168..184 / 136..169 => 1.2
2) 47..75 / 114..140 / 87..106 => -2.5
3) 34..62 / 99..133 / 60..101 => -3.0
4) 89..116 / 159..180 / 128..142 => 1.5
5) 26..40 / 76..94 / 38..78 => 1.3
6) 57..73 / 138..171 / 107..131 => 3.1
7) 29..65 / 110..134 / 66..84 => -0.9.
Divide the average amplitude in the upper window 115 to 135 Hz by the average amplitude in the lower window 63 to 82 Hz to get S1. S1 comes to 0.85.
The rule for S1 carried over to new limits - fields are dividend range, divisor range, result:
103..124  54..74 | 0.90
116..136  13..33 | 0.82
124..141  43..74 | 0.87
